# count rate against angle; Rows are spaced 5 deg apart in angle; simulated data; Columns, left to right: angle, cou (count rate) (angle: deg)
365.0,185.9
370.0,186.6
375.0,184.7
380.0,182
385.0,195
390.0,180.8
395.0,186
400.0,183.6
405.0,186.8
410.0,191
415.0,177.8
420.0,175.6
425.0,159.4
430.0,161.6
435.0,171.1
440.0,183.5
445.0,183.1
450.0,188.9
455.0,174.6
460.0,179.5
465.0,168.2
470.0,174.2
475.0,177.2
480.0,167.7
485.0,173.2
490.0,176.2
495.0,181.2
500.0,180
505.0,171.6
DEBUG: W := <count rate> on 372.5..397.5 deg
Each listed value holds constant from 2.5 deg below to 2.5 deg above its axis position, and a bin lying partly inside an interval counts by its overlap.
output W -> 186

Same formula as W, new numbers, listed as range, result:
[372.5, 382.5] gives 183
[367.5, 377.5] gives 186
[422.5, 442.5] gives 169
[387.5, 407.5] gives 184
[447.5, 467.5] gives 178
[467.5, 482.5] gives 173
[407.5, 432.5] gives 173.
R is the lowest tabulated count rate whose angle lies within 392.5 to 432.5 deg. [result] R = 159.4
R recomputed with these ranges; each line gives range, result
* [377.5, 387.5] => 182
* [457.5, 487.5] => 167.7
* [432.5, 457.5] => 171.1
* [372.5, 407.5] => 180.8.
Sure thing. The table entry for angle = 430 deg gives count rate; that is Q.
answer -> 161.6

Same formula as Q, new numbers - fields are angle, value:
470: 174.2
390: 180.8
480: 167.7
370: 186.6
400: 183.6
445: 183.1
